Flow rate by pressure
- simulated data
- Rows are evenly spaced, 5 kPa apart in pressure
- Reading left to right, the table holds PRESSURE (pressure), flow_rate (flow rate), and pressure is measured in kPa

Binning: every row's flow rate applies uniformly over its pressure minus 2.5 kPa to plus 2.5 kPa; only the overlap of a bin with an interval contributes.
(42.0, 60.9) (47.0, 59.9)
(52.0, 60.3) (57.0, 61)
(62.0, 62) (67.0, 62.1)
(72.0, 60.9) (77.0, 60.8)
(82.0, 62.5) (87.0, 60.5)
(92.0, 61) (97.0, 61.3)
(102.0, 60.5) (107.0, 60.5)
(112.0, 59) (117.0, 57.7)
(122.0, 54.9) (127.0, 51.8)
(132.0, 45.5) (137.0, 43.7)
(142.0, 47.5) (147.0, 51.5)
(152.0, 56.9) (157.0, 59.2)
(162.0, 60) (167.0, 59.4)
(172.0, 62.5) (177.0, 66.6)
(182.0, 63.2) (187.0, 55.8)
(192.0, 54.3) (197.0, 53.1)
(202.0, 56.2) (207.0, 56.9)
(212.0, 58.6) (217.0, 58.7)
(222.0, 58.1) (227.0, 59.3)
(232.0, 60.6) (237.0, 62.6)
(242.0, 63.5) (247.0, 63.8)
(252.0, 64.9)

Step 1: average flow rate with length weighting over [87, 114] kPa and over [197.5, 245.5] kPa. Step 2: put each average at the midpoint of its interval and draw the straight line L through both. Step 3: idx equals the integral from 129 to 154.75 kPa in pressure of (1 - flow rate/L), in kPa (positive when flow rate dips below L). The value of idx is 4.7 kPa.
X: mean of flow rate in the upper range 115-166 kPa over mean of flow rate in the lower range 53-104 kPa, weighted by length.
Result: 0.9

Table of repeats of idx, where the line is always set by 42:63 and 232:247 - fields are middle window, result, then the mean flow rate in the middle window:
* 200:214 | 1.2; 57.2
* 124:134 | 2.0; 49.1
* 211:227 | 1.0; 58.6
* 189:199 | 1.4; 53.8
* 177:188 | 0.1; 61.6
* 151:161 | 0.5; 58.5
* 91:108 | 0.1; 60.8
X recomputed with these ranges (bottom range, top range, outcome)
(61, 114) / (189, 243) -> 0.95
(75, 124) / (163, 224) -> 0.98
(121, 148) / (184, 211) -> 1.14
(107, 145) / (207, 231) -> 1.13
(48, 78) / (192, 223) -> 0.93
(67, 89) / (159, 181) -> 1.01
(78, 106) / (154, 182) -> 1.01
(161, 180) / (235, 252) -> 1.02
